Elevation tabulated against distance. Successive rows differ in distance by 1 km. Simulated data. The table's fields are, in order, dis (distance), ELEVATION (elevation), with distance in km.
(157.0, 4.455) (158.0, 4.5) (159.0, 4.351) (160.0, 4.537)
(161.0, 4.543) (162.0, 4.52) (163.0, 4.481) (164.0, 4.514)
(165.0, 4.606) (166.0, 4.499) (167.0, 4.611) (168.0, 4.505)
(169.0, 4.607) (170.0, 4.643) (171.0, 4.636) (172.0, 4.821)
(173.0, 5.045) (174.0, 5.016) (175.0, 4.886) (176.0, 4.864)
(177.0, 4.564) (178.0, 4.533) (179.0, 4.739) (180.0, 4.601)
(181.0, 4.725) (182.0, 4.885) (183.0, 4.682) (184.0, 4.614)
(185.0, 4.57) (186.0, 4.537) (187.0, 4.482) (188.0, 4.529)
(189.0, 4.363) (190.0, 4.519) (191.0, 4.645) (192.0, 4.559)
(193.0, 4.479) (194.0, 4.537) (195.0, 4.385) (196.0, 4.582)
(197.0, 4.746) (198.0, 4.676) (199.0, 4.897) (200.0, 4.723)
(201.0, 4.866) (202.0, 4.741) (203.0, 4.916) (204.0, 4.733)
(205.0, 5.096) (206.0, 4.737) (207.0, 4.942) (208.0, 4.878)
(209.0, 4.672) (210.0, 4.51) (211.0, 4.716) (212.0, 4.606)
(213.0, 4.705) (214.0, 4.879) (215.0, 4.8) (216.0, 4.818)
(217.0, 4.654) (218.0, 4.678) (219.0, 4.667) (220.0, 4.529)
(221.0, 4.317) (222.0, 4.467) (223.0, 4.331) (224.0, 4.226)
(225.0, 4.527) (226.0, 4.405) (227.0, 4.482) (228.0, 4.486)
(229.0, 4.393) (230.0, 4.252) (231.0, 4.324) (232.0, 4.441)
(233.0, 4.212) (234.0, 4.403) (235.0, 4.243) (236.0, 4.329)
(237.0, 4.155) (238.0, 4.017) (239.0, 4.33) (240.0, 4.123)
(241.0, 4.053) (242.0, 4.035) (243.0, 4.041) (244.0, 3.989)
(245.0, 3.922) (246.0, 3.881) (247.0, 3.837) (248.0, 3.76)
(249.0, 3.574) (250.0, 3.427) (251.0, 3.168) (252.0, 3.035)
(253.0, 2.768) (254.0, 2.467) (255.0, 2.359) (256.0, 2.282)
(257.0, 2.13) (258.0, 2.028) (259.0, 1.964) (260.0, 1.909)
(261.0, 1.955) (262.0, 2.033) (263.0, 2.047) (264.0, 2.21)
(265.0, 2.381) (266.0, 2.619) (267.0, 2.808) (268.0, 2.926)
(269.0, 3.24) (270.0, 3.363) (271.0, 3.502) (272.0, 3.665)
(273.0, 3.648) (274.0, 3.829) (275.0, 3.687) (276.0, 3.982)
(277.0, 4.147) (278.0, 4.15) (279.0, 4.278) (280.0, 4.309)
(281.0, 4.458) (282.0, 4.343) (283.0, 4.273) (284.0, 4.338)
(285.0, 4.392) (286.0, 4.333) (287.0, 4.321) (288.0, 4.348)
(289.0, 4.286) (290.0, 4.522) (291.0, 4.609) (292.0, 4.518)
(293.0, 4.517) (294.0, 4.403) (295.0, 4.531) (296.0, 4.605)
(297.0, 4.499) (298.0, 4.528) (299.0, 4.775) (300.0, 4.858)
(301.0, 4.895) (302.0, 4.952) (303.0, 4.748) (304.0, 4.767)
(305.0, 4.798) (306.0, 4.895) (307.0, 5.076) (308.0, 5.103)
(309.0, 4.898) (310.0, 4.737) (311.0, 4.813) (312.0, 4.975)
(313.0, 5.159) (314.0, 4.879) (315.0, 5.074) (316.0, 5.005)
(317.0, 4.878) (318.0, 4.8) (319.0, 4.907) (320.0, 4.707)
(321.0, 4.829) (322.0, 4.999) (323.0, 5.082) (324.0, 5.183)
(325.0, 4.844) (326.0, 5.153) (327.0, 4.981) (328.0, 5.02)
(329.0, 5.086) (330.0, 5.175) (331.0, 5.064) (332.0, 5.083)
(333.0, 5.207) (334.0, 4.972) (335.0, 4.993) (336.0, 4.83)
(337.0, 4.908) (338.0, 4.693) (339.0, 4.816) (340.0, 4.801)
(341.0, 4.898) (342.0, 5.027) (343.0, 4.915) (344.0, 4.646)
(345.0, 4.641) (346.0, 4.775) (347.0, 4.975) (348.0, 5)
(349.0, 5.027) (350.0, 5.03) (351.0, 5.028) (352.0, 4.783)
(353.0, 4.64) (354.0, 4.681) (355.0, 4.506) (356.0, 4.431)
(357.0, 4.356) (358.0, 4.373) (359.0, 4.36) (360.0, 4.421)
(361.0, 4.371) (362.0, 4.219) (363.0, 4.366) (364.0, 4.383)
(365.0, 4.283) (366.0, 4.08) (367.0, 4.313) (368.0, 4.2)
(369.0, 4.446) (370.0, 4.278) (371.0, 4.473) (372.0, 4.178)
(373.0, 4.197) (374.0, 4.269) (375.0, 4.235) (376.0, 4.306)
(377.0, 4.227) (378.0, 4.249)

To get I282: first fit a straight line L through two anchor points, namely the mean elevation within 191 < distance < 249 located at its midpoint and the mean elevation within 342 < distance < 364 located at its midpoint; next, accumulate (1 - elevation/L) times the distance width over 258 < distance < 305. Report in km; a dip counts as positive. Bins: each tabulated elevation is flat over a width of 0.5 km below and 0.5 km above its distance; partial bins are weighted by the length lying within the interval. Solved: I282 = 7.3 km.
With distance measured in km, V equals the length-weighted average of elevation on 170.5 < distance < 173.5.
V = 4.83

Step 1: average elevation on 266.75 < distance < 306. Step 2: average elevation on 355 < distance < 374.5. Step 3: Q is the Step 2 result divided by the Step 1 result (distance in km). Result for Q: 1.0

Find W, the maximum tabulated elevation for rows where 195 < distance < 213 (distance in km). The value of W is 5.096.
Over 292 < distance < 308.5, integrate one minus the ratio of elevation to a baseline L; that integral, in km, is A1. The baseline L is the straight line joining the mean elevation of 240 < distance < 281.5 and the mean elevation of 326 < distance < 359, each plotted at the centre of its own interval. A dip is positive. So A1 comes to -3.0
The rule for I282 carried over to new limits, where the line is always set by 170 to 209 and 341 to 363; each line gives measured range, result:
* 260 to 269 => 4.4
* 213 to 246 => 2.4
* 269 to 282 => 2.2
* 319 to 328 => -0.6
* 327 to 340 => -0.8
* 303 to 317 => -0.7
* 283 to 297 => 0.7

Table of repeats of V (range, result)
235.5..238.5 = 4.17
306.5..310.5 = 4.95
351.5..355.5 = 4.65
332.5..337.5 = 4.98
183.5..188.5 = 4.55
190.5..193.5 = 4.56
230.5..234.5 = 4.34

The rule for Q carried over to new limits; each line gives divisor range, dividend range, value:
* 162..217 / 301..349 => 1.05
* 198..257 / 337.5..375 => 1.08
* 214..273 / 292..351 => 1.35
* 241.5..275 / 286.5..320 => 1.58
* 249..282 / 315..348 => 1.62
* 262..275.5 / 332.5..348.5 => 1.61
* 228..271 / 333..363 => 1.42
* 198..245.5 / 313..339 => 1.11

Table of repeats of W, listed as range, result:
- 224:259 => 4.527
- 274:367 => 5.207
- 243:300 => 4.858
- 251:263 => 3.168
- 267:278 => 4.15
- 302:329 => 5.183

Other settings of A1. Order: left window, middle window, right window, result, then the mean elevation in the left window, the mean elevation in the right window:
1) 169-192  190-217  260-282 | -2.5 km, 4.67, 3.29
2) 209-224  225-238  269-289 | 0.4 km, 4.61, 4.06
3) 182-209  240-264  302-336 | 9.0 km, 4.67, 4.96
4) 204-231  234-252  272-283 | 1.9 km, 4.6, 4.07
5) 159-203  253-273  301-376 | 9.1 km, 4.64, 4.75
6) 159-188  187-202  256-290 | -0.8 km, 4.65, 3.39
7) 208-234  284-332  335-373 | -2.3 km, 4.53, 4.6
